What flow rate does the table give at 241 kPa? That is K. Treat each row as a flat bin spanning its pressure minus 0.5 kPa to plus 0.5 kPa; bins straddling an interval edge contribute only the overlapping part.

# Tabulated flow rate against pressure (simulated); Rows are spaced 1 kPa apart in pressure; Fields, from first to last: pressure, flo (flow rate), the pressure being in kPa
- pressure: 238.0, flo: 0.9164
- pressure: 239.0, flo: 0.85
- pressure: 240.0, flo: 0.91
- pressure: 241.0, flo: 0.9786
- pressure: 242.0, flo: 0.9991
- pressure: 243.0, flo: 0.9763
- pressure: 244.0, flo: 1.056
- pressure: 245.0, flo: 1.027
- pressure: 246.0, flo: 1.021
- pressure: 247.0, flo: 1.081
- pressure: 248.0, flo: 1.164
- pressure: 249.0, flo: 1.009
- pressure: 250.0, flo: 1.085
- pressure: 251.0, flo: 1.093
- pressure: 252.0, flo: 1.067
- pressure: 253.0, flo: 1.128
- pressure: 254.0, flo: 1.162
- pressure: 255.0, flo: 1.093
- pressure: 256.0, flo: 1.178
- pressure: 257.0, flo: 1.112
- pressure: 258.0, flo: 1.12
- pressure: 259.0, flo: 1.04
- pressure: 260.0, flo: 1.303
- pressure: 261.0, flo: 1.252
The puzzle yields 0.9786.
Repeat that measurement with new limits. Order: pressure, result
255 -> 1.093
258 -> 1.12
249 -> 1.009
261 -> 1.252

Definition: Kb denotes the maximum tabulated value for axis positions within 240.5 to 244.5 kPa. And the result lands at 1.056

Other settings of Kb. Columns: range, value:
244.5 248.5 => 1.164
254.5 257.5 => 1.178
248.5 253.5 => 1.128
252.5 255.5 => 1.162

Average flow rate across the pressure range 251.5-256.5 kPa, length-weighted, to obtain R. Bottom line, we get 1.13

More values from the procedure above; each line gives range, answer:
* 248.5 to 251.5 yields 1.06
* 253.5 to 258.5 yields 1.13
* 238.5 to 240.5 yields 0.88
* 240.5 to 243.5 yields 0.985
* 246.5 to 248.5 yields 1.12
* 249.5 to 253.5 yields 1.09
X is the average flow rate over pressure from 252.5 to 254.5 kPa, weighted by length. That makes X 1.15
